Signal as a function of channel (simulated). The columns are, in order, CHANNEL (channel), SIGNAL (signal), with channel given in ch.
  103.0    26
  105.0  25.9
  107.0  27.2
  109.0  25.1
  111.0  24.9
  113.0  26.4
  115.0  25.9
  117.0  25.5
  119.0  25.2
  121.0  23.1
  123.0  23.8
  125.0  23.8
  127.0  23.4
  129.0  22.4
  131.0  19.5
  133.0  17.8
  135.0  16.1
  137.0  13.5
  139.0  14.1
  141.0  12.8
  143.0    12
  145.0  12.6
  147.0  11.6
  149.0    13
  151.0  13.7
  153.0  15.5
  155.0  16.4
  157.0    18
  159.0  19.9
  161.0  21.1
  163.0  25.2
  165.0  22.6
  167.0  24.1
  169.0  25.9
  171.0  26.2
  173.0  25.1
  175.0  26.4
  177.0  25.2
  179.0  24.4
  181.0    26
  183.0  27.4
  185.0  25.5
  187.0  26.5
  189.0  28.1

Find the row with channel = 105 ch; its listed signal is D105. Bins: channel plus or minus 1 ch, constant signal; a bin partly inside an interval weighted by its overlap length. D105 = 25.9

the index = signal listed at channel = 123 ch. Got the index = 23.8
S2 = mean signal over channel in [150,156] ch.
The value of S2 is 15.2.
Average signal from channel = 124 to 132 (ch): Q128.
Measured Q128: 22.3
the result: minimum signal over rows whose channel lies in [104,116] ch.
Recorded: 24.9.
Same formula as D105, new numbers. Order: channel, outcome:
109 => 25.1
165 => 22.6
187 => 26.5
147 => 11.6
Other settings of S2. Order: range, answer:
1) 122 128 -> 23.7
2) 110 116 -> 25.7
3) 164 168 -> 23.4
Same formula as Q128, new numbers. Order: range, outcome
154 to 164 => 20.1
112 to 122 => 25.2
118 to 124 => 24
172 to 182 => 25.4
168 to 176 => 25.9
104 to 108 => 26.5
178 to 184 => 25.9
